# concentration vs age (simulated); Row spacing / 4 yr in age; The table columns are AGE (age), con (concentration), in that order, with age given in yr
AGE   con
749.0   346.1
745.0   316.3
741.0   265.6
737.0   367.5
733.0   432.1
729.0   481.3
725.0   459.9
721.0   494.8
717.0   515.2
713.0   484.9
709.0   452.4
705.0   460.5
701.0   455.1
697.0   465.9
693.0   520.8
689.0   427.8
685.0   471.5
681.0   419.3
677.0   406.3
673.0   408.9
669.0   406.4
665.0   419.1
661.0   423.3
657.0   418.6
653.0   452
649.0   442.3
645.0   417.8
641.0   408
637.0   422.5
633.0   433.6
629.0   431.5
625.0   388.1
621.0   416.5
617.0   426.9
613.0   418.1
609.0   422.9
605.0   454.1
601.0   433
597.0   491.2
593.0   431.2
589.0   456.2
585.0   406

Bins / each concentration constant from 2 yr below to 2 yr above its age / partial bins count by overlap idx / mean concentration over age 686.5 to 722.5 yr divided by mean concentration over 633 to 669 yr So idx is 1.1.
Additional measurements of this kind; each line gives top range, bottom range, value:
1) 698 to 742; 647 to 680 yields 1.06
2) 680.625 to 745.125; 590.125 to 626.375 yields 1.03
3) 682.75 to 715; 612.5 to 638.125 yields 1.11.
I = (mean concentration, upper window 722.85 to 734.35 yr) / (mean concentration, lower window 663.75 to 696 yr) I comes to 1.1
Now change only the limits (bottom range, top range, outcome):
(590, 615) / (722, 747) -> 0.88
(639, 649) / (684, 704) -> 1.12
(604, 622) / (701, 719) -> 1.11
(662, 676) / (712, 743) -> 1.06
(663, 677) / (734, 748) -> 0.80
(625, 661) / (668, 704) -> 1.04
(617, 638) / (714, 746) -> 1.01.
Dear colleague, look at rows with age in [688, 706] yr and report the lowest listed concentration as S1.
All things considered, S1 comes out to 427.8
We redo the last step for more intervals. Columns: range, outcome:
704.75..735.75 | 432.1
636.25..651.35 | 408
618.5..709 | 388.1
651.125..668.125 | 418.6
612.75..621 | 416.5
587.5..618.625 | 418.1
